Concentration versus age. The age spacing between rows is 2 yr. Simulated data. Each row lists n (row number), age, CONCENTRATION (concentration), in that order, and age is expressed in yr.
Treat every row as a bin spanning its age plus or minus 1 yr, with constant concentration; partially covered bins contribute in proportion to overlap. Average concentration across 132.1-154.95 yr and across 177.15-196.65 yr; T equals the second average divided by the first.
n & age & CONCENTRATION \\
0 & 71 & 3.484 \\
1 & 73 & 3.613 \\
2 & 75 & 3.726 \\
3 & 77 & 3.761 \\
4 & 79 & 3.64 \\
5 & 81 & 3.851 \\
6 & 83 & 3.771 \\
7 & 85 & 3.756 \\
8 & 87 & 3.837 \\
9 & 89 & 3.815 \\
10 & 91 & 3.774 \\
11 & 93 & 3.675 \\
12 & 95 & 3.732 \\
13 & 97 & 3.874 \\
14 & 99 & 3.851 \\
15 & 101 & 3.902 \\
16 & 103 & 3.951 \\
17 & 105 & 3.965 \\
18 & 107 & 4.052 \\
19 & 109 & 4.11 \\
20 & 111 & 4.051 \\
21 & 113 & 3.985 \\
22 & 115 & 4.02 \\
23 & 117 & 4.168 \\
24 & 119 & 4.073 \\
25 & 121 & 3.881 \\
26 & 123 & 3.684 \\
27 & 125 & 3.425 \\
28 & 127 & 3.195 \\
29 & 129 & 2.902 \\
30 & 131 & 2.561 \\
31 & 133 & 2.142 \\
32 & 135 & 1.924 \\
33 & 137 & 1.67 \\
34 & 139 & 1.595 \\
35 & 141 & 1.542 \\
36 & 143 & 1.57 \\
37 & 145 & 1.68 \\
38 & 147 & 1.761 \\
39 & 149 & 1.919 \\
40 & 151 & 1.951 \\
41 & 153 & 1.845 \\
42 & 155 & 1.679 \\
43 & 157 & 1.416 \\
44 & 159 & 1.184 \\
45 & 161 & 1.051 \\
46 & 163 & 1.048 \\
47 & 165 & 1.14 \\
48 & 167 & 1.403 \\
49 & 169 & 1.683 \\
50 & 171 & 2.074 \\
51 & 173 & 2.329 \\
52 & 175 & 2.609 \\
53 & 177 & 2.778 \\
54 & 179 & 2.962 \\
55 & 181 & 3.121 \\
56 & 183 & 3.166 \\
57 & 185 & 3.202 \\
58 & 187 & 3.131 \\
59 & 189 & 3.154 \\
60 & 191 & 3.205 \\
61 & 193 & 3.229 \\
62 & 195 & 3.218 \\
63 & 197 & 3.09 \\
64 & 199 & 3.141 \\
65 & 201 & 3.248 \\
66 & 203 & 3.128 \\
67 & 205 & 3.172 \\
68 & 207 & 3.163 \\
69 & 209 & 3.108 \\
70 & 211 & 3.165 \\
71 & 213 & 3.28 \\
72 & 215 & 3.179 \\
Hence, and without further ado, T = 1.8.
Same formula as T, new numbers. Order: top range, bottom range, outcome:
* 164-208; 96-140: 0.82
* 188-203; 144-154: 1.74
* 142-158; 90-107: 0.45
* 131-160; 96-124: 0.44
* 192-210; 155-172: 2.27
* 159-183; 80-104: 0.53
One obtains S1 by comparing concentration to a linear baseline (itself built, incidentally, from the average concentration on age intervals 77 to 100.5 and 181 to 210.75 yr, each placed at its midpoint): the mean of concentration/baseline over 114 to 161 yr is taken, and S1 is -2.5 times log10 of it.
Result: 0.42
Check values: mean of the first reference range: 3.78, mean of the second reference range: 3.17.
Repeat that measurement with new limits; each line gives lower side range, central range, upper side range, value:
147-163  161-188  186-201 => 0.062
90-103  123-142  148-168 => 0.037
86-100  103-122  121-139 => -0.248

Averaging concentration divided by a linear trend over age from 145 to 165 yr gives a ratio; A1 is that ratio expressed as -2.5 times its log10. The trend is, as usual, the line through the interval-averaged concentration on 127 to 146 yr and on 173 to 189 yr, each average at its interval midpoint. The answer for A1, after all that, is 0.48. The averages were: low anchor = 2.02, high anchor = 2.96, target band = 1.53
